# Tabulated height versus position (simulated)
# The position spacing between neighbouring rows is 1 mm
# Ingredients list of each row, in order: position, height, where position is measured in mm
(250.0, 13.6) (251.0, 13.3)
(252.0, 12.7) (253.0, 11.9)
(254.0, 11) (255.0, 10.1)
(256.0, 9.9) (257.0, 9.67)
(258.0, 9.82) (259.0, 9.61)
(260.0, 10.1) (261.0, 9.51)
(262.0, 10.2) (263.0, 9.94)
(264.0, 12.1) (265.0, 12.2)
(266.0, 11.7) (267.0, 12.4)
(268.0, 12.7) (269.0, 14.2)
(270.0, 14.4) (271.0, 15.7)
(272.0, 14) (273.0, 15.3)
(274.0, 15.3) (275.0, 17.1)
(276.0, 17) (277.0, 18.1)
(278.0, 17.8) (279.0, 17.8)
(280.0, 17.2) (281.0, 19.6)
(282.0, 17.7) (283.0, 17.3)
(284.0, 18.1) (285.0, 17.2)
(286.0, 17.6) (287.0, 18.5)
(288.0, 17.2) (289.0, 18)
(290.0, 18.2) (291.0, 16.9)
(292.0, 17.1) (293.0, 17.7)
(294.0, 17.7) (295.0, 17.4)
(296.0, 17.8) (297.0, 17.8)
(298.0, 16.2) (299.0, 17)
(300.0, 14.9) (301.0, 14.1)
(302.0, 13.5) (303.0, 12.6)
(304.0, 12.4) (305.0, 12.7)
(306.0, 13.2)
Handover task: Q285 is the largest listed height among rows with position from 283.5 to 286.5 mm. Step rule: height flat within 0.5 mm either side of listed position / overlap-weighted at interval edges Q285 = 18.1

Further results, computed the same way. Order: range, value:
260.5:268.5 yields 12.7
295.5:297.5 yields 17.8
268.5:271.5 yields 15.7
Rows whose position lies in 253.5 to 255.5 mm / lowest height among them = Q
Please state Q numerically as 10.1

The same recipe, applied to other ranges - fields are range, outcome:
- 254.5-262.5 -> 9.51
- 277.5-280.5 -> 17.2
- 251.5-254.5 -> 11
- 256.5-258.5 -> 9.67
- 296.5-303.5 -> 12.6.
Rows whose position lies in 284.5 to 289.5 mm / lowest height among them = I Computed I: 17.2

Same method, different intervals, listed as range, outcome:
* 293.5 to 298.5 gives 16.2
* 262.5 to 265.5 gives 9.94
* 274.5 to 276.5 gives 17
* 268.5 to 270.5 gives 14.2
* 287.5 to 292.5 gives 16.9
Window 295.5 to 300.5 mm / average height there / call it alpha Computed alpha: 16.7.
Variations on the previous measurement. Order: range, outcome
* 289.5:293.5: 17.5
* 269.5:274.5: 14.9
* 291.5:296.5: 17.5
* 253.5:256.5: 10.3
